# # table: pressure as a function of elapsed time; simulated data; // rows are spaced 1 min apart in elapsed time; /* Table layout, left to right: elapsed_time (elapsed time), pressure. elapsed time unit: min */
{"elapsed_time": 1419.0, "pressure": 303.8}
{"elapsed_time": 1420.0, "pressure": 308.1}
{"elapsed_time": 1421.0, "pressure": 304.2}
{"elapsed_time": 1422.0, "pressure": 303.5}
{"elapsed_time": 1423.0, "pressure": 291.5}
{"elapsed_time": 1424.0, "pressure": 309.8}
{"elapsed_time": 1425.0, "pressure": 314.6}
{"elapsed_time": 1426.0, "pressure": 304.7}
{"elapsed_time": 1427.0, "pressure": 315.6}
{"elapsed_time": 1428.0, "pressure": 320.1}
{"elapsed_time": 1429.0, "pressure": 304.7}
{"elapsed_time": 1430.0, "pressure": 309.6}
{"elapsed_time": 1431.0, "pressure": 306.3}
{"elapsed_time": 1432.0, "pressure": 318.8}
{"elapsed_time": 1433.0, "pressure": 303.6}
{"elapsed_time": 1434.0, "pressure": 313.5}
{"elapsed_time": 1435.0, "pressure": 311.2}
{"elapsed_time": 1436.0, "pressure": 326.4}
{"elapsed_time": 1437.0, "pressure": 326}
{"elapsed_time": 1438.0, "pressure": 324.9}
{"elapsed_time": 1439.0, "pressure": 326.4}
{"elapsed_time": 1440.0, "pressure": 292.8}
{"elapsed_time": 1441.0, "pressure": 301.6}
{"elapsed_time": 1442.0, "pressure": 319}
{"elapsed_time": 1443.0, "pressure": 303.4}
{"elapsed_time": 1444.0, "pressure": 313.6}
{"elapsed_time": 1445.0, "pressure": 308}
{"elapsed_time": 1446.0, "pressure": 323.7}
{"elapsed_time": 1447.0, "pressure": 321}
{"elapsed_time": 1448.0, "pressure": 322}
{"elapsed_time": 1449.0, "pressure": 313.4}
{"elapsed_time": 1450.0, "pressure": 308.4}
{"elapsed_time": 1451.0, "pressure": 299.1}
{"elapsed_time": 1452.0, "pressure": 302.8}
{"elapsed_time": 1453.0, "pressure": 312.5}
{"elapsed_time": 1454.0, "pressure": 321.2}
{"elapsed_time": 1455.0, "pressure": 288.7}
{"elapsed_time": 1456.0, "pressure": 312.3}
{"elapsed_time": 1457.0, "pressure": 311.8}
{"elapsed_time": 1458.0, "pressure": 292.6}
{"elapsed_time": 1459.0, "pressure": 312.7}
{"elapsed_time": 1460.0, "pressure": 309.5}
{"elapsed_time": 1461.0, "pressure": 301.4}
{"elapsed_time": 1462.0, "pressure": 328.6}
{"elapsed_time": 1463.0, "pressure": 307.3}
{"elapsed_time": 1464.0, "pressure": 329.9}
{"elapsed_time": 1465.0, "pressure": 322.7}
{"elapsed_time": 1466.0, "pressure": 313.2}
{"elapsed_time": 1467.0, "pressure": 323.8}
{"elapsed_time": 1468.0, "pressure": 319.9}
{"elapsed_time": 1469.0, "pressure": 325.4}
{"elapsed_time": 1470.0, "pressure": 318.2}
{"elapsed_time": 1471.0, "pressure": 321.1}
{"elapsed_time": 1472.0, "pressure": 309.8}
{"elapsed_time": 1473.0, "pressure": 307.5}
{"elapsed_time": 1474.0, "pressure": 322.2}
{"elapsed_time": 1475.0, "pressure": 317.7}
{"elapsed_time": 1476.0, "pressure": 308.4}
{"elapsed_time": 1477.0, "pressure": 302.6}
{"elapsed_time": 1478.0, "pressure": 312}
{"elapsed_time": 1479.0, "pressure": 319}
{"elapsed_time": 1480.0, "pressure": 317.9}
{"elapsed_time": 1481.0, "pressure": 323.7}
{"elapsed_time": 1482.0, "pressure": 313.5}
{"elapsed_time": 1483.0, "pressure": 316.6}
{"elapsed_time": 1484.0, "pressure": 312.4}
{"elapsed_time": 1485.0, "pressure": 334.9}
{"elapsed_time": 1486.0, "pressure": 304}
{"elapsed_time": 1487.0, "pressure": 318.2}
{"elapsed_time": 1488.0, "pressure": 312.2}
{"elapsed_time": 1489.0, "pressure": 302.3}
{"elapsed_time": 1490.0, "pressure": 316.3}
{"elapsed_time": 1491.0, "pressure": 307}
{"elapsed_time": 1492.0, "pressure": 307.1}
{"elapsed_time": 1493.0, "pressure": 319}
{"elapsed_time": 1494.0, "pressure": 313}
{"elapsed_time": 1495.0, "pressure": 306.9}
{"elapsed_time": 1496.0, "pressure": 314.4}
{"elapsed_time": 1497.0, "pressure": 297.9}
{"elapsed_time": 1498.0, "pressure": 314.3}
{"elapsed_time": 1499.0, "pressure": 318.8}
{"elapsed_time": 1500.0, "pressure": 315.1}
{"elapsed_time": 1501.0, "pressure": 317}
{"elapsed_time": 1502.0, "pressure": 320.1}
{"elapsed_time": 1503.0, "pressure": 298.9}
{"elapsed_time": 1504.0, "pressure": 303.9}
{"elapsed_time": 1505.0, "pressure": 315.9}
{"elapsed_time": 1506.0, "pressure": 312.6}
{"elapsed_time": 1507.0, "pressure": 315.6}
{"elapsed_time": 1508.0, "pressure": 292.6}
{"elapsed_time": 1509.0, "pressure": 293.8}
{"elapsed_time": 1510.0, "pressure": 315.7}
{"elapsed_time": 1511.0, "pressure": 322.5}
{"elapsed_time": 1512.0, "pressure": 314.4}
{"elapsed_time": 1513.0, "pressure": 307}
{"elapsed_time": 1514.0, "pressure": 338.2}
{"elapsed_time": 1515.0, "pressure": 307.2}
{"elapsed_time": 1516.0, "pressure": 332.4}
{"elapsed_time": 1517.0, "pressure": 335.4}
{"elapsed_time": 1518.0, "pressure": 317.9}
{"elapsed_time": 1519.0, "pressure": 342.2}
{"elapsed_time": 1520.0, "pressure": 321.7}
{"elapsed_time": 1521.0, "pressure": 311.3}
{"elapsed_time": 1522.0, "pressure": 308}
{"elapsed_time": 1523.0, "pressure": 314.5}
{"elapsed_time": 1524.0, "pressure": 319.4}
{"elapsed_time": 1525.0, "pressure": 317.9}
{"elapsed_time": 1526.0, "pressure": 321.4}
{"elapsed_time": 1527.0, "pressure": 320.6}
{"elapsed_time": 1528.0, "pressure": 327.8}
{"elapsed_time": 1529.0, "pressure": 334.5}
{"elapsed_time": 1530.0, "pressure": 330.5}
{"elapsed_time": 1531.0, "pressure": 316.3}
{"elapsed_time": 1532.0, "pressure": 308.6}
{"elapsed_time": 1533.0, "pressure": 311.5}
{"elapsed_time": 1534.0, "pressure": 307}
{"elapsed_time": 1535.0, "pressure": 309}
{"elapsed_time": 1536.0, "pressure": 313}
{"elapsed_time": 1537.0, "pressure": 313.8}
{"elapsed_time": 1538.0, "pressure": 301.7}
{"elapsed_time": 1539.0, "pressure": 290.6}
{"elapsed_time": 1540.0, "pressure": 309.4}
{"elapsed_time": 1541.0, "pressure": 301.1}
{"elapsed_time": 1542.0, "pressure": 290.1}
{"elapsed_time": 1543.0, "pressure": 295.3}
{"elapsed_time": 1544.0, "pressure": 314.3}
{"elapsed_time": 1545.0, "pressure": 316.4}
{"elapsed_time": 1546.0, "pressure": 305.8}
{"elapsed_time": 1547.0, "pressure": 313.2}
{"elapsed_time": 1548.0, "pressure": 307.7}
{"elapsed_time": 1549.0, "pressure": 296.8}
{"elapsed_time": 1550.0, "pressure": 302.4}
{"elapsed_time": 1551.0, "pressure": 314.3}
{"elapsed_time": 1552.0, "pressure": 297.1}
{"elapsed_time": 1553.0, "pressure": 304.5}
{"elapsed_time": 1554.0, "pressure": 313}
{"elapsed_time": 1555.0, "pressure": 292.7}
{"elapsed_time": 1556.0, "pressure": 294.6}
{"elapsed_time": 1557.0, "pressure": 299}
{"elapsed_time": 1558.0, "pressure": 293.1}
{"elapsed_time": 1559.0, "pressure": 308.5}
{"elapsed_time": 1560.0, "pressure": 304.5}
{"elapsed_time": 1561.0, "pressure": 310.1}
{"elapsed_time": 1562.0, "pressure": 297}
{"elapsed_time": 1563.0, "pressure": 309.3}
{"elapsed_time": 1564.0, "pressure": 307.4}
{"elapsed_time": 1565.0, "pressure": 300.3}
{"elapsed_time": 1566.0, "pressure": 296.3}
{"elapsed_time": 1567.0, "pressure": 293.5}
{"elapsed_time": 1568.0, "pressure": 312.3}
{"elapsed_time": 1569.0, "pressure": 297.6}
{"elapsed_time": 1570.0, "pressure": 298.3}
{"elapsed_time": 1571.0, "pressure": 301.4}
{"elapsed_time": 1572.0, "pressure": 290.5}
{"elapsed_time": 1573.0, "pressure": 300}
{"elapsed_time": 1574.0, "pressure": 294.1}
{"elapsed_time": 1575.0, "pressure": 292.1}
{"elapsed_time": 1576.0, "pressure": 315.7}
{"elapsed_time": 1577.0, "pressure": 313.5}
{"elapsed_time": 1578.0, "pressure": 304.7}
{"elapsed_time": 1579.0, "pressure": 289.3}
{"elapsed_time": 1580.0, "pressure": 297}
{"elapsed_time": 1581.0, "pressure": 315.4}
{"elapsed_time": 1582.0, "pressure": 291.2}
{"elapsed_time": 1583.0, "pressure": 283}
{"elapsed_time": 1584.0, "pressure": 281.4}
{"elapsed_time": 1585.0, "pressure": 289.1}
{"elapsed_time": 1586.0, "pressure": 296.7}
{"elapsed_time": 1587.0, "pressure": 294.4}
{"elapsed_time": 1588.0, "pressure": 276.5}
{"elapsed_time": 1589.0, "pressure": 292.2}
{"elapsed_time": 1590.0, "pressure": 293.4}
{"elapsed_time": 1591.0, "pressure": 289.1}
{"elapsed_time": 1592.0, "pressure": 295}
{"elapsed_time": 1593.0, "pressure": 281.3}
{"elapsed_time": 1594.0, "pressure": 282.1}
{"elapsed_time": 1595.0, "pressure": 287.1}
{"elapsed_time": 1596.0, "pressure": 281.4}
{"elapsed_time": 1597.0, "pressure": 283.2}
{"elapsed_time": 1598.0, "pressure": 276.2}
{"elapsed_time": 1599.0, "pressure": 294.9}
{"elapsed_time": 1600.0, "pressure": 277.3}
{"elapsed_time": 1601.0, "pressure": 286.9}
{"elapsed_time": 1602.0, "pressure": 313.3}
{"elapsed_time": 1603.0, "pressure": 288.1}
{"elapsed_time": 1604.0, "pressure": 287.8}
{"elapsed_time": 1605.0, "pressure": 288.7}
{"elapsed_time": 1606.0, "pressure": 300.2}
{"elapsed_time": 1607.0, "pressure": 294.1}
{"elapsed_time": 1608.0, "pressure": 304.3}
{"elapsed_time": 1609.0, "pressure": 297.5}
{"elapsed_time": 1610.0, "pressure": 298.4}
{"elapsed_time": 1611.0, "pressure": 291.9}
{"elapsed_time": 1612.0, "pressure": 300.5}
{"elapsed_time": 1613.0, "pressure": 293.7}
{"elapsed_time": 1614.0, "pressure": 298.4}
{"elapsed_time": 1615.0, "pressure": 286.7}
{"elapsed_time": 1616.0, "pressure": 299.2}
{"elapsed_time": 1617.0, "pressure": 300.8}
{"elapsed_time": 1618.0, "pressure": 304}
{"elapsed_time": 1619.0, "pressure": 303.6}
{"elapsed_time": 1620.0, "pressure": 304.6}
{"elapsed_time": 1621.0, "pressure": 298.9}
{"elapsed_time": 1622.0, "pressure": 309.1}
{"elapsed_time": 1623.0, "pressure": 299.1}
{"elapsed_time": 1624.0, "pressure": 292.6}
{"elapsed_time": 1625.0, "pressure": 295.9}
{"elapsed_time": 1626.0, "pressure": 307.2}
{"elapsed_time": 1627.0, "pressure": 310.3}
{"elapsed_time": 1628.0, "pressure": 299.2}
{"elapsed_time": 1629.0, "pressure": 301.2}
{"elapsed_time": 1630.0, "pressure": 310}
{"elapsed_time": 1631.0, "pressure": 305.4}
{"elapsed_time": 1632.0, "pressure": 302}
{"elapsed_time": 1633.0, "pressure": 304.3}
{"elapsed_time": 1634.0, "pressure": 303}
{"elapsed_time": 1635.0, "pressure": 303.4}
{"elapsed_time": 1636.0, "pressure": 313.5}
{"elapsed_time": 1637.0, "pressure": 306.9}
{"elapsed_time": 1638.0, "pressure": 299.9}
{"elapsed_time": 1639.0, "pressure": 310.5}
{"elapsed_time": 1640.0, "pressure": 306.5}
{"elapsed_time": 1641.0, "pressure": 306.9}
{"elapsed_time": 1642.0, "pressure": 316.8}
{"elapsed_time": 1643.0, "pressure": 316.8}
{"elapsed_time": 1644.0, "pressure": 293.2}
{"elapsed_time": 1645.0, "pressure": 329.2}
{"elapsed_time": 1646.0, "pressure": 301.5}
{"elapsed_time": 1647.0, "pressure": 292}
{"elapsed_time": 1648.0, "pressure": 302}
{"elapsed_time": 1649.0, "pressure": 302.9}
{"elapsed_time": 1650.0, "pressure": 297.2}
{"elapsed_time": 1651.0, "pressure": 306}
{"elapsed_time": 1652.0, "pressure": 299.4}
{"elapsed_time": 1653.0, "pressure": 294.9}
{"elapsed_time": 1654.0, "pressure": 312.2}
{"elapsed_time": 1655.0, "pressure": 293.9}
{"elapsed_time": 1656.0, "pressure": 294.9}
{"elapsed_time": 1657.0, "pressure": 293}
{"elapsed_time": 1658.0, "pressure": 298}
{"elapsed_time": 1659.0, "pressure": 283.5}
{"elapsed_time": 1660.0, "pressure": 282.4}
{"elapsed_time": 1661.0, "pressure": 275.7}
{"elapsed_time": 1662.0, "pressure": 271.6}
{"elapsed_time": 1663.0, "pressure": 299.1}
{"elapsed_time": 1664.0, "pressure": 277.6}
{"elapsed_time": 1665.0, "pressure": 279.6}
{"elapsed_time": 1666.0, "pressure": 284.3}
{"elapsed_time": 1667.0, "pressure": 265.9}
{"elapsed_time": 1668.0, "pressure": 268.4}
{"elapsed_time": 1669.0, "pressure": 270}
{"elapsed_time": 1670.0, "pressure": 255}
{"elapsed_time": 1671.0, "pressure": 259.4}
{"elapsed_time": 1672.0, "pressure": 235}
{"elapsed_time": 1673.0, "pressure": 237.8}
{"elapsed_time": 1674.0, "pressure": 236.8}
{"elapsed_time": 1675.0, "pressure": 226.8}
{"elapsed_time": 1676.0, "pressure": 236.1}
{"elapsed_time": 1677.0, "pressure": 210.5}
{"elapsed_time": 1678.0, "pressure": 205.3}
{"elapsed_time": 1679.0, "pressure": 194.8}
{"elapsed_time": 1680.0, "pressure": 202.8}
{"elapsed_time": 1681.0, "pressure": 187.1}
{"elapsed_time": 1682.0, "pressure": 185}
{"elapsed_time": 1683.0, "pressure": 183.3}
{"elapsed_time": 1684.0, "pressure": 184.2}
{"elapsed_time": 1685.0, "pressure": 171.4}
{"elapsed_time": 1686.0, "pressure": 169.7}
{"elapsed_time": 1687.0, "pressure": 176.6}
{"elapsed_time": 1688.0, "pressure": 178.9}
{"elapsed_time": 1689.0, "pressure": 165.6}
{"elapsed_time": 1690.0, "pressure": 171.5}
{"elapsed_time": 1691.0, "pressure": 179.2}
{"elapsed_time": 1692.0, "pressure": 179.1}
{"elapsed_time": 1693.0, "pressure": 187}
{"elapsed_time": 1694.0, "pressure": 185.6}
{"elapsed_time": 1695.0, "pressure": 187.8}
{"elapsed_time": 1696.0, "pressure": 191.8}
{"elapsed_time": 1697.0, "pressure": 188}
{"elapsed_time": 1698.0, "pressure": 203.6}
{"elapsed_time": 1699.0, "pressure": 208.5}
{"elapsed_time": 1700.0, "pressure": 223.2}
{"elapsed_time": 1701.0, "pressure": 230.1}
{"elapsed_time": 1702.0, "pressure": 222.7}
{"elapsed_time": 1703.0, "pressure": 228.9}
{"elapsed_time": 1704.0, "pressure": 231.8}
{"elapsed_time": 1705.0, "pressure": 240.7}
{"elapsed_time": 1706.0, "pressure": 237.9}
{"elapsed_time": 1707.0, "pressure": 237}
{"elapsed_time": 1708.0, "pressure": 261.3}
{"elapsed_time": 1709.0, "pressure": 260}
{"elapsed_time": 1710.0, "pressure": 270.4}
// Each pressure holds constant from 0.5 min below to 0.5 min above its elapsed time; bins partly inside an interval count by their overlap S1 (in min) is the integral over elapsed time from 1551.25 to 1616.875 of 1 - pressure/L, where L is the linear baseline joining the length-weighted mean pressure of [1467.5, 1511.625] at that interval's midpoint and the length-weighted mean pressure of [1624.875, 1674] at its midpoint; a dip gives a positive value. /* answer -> 1.2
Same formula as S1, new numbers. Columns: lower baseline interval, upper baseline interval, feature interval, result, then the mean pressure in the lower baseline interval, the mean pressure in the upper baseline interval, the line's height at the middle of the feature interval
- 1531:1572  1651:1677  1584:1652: -3.1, 304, 273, 285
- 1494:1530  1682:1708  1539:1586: -2.8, 316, 200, 284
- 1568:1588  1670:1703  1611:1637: -4.6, 297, 201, 256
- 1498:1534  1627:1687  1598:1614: -0.3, 317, 272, 288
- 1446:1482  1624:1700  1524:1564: -2.3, 314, 258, 291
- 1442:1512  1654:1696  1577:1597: -1.8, 313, 231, 267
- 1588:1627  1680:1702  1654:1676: -4.9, 294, 189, 221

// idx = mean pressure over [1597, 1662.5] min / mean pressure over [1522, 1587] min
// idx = 0.98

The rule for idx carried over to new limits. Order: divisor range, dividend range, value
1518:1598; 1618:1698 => 0.87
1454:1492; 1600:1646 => 0.96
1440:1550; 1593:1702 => 0.86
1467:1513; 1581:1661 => 0.95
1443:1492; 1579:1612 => 0.93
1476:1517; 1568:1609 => 0.94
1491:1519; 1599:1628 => 0.95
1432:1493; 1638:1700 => 0.79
